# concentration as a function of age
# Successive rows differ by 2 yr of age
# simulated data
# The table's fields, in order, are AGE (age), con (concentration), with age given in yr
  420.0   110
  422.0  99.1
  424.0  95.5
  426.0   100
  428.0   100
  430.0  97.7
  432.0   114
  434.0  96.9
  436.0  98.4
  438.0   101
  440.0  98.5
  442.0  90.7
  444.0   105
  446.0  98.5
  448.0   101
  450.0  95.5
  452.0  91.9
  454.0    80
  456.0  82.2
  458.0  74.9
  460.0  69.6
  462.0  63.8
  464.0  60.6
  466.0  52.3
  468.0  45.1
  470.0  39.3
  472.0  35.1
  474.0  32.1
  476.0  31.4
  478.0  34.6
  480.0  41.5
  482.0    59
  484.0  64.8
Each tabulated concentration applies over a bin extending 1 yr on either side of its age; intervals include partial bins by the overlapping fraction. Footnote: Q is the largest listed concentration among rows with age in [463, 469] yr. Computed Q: 60.6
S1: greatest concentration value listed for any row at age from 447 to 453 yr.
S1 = 101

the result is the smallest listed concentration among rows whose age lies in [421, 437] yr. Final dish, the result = 95.5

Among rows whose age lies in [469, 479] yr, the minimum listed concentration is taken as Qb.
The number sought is 31.4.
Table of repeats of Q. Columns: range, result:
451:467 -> 91.9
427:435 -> 114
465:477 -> 52.3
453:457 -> 82.2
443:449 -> 105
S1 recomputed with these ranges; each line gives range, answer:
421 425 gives 99.1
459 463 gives 69.6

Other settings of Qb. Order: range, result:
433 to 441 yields 96.9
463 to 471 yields 39.3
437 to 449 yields 90.7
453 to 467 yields 52.3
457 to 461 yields 69.6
